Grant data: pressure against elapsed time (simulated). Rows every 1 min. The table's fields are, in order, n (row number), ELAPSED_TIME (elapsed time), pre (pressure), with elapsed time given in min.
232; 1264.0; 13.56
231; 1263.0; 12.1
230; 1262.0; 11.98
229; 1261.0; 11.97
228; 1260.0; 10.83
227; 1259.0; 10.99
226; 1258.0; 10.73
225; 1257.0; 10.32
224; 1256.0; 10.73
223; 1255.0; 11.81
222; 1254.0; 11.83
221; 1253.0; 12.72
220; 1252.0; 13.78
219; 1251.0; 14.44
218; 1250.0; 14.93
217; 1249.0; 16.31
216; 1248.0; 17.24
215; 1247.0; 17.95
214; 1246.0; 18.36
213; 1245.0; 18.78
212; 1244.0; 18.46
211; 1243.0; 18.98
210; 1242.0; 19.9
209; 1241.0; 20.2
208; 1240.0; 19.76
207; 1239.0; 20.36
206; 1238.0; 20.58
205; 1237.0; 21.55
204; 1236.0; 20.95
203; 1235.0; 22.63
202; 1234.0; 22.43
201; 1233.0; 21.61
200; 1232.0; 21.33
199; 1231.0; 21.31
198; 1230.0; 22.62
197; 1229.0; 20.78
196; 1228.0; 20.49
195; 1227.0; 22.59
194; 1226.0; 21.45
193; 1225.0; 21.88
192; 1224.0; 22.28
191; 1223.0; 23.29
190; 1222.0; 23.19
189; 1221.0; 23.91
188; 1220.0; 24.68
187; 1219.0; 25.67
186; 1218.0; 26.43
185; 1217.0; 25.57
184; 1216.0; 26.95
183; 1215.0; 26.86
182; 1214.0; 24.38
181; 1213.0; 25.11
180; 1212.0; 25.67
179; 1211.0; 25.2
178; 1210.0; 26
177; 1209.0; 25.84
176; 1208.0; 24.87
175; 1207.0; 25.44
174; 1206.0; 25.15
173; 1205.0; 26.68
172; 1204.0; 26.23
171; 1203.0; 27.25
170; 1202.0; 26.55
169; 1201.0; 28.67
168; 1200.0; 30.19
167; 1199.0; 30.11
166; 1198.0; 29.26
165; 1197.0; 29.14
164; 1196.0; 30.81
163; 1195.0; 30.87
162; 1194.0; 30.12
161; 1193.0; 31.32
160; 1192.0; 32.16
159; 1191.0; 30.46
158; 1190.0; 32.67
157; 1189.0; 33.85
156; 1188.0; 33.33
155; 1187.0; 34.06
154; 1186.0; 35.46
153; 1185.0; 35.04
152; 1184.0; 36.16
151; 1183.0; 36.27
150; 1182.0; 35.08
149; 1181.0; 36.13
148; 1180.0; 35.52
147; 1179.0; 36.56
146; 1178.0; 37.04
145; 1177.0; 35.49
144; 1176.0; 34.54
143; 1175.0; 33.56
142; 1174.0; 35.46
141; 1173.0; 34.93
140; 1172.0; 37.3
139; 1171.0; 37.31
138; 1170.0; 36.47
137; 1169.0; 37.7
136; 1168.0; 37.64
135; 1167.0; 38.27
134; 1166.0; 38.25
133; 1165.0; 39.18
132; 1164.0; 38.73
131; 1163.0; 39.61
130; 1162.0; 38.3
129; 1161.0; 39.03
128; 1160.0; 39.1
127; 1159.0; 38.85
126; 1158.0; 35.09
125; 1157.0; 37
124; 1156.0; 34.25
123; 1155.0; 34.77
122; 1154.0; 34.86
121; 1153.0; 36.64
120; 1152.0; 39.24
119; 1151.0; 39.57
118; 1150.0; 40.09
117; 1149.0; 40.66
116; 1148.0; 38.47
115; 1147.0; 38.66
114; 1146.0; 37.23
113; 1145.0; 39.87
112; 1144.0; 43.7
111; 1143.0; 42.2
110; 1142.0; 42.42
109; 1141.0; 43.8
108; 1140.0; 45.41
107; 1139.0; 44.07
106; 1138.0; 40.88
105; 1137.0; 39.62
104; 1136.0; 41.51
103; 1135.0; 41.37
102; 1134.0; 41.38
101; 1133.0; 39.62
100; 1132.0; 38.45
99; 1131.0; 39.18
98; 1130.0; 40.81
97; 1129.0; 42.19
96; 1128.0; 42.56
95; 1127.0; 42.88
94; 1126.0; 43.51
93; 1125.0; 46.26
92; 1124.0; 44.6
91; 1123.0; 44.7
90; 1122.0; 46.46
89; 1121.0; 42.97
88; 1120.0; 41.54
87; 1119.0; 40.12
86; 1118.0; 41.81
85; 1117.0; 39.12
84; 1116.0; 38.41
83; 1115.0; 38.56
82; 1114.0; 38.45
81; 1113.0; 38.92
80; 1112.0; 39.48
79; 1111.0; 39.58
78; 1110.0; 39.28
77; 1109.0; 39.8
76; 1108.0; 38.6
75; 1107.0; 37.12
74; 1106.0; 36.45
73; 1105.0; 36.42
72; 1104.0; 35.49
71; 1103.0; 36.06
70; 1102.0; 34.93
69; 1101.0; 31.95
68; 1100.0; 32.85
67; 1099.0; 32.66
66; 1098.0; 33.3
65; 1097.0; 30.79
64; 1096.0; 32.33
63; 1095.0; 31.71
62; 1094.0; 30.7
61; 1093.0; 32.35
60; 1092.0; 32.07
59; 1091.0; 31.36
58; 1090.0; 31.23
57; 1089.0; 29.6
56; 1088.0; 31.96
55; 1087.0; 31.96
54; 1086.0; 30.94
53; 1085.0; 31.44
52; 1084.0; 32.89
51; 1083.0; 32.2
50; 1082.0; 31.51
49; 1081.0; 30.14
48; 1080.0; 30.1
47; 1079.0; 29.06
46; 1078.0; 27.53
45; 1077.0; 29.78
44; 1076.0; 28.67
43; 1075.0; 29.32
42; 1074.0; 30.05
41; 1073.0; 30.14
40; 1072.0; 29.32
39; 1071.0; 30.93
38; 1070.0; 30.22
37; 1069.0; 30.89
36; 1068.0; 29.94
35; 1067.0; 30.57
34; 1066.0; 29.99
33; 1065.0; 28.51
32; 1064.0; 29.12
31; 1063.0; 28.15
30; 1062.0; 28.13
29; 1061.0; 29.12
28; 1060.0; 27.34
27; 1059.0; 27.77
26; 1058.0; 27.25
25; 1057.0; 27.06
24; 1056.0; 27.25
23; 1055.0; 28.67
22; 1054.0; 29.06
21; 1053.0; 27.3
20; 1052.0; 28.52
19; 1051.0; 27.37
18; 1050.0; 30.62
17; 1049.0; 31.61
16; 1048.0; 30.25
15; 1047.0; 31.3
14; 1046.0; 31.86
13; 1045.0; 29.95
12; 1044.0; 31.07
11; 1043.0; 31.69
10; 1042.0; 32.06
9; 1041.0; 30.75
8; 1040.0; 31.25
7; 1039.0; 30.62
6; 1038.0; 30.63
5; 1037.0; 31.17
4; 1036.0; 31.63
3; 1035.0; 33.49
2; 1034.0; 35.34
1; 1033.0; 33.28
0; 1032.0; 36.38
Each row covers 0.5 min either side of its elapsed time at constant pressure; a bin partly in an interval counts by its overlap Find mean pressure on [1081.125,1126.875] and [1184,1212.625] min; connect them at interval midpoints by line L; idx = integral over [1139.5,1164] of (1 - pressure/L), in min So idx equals -4.65 min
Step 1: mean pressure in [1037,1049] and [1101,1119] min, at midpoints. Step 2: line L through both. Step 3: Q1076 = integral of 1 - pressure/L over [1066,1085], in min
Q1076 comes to 2.3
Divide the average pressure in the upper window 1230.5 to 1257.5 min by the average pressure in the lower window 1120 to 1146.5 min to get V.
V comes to 0.42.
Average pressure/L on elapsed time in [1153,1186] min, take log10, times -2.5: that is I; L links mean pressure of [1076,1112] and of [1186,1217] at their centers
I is -0.22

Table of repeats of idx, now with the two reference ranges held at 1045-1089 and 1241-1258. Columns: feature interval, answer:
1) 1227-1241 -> -3.9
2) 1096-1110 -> -4.3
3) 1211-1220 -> -3.8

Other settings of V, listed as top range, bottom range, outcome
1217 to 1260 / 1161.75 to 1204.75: 0.56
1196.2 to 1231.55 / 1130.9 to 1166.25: 0.64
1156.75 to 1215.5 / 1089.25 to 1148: 0.85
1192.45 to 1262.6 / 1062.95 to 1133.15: 0.62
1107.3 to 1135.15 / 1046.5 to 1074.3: 1.41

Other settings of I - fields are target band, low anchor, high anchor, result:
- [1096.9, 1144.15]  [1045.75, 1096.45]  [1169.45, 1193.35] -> -0.23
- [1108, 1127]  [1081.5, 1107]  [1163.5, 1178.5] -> -0.21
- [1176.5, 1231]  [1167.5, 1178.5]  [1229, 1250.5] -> 0.01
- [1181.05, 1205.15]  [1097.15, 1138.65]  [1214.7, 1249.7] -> -0.14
